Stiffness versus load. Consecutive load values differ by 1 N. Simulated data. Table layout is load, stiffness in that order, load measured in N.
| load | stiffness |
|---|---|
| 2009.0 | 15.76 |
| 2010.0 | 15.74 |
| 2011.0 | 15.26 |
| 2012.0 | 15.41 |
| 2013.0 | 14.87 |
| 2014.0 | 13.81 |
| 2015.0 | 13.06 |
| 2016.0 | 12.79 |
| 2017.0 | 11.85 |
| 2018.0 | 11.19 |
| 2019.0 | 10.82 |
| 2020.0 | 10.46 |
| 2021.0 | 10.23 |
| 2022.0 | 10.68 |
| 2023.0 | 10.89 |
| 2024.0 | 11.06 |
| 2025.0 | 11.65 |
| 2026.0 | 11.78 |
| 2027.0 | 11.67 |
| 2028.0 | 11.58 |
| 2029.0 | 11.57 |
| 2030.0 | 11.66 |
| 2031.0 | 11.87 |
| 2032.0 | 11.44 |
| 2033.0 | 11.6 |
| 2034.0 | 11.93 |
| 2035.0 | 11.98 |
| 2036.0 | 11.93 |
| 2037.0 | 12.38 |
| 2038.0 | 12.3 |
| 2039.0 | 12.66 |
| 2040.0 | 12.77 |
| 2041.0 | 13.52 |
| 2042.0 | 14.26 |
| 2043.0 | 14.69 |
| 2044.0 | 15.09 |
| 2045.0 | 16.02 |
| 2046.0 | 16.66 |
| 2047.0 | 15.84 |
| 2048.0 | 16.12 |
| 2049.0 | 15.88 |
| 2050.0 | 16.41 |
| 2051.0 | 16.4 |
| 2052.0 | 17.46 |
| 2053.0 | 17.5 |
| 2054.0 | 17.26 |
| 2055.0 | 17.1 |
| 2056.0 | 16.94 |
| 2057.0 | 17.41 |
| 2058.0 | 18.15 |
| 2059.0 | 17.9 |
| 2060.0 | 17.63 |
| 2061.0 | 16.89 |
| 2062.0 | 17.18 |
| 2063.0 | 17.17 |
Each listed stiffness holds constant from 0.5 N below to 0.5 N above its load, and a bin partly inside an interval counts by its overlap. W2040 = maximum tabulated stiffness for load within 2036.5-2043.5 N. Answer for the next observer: 14.69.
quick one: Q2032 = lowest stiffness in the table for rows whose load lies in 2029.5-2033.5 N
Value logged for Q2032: 11.44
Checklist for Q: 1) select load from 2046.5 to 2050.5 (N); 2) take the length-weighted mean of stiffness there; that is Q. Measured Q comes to 16.1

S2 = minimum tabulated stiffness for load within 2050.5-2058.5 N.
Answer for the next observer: 16.4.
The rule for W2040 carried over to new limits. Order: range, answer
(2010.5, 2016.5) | 15.41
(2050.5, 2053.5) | 17.5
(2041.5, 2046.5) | 16.66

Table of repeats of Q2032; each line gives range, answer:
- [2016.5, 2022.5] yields 10.23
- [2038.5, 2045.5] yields 12.66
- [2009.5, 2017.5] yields 11.85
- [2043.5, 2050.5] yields 15.09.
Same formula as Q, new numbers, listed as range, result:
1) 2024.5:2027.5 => 11.7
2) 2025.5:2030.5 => 11.7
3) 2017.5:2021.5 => 10.7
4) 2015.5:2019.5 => 11.7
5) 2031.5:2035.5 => 11.7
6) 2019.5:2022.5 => 10.5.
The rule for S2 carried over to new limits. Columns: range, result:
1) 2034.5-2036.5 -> 11.93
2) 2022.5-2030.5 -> 10.89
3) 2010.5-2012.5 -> 15.26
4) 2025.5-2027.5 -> 11.67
